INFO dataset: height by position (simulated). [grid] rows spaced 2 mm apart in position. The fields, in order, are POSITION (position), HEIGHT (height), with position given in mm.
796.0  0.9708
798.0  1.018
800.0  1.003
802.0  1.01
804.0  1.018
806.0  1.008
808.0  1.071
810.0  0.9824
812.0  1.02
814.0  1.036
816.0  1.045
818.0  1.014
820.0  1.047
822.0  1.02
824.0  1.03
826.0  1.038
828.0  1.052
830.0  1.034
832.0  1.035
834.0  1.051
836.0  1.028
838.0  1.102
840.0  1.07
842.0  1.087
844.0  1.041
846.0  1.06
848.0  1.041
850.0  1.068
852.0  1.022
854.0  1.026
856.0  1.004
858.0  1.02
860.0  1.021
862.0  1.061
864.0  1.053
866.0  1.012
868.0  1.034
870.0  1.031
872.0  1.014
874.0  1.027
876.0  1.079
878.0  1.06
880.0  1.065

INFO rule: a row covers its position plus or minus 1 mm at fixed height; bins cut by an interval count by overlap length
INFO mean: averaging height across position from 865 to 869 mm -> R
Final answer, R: 1.02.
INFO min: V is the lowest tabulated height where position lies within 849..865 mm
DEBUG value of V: 1.004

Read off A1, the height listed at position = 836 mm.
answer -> 1.028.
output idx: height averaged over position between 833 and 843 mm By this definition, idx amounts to 1.07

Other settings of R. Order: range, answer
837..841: 1.09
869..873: 1.02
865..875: 1.02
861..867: 1.04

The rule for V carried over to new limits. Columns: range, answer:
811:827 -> 1.014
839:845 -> 1.041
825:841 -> 1.028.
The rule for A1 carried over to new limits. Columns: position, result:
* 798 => 1.018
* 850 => 1.068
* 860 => 1.021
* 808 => 1.071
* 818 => 1.014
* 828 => 1.052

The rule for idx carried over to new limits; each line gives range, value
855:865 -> 1.03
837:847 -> 1.07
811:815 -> 1.03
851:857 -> 1.02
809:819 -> 1.02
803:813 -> 1.02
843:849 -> 1.05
